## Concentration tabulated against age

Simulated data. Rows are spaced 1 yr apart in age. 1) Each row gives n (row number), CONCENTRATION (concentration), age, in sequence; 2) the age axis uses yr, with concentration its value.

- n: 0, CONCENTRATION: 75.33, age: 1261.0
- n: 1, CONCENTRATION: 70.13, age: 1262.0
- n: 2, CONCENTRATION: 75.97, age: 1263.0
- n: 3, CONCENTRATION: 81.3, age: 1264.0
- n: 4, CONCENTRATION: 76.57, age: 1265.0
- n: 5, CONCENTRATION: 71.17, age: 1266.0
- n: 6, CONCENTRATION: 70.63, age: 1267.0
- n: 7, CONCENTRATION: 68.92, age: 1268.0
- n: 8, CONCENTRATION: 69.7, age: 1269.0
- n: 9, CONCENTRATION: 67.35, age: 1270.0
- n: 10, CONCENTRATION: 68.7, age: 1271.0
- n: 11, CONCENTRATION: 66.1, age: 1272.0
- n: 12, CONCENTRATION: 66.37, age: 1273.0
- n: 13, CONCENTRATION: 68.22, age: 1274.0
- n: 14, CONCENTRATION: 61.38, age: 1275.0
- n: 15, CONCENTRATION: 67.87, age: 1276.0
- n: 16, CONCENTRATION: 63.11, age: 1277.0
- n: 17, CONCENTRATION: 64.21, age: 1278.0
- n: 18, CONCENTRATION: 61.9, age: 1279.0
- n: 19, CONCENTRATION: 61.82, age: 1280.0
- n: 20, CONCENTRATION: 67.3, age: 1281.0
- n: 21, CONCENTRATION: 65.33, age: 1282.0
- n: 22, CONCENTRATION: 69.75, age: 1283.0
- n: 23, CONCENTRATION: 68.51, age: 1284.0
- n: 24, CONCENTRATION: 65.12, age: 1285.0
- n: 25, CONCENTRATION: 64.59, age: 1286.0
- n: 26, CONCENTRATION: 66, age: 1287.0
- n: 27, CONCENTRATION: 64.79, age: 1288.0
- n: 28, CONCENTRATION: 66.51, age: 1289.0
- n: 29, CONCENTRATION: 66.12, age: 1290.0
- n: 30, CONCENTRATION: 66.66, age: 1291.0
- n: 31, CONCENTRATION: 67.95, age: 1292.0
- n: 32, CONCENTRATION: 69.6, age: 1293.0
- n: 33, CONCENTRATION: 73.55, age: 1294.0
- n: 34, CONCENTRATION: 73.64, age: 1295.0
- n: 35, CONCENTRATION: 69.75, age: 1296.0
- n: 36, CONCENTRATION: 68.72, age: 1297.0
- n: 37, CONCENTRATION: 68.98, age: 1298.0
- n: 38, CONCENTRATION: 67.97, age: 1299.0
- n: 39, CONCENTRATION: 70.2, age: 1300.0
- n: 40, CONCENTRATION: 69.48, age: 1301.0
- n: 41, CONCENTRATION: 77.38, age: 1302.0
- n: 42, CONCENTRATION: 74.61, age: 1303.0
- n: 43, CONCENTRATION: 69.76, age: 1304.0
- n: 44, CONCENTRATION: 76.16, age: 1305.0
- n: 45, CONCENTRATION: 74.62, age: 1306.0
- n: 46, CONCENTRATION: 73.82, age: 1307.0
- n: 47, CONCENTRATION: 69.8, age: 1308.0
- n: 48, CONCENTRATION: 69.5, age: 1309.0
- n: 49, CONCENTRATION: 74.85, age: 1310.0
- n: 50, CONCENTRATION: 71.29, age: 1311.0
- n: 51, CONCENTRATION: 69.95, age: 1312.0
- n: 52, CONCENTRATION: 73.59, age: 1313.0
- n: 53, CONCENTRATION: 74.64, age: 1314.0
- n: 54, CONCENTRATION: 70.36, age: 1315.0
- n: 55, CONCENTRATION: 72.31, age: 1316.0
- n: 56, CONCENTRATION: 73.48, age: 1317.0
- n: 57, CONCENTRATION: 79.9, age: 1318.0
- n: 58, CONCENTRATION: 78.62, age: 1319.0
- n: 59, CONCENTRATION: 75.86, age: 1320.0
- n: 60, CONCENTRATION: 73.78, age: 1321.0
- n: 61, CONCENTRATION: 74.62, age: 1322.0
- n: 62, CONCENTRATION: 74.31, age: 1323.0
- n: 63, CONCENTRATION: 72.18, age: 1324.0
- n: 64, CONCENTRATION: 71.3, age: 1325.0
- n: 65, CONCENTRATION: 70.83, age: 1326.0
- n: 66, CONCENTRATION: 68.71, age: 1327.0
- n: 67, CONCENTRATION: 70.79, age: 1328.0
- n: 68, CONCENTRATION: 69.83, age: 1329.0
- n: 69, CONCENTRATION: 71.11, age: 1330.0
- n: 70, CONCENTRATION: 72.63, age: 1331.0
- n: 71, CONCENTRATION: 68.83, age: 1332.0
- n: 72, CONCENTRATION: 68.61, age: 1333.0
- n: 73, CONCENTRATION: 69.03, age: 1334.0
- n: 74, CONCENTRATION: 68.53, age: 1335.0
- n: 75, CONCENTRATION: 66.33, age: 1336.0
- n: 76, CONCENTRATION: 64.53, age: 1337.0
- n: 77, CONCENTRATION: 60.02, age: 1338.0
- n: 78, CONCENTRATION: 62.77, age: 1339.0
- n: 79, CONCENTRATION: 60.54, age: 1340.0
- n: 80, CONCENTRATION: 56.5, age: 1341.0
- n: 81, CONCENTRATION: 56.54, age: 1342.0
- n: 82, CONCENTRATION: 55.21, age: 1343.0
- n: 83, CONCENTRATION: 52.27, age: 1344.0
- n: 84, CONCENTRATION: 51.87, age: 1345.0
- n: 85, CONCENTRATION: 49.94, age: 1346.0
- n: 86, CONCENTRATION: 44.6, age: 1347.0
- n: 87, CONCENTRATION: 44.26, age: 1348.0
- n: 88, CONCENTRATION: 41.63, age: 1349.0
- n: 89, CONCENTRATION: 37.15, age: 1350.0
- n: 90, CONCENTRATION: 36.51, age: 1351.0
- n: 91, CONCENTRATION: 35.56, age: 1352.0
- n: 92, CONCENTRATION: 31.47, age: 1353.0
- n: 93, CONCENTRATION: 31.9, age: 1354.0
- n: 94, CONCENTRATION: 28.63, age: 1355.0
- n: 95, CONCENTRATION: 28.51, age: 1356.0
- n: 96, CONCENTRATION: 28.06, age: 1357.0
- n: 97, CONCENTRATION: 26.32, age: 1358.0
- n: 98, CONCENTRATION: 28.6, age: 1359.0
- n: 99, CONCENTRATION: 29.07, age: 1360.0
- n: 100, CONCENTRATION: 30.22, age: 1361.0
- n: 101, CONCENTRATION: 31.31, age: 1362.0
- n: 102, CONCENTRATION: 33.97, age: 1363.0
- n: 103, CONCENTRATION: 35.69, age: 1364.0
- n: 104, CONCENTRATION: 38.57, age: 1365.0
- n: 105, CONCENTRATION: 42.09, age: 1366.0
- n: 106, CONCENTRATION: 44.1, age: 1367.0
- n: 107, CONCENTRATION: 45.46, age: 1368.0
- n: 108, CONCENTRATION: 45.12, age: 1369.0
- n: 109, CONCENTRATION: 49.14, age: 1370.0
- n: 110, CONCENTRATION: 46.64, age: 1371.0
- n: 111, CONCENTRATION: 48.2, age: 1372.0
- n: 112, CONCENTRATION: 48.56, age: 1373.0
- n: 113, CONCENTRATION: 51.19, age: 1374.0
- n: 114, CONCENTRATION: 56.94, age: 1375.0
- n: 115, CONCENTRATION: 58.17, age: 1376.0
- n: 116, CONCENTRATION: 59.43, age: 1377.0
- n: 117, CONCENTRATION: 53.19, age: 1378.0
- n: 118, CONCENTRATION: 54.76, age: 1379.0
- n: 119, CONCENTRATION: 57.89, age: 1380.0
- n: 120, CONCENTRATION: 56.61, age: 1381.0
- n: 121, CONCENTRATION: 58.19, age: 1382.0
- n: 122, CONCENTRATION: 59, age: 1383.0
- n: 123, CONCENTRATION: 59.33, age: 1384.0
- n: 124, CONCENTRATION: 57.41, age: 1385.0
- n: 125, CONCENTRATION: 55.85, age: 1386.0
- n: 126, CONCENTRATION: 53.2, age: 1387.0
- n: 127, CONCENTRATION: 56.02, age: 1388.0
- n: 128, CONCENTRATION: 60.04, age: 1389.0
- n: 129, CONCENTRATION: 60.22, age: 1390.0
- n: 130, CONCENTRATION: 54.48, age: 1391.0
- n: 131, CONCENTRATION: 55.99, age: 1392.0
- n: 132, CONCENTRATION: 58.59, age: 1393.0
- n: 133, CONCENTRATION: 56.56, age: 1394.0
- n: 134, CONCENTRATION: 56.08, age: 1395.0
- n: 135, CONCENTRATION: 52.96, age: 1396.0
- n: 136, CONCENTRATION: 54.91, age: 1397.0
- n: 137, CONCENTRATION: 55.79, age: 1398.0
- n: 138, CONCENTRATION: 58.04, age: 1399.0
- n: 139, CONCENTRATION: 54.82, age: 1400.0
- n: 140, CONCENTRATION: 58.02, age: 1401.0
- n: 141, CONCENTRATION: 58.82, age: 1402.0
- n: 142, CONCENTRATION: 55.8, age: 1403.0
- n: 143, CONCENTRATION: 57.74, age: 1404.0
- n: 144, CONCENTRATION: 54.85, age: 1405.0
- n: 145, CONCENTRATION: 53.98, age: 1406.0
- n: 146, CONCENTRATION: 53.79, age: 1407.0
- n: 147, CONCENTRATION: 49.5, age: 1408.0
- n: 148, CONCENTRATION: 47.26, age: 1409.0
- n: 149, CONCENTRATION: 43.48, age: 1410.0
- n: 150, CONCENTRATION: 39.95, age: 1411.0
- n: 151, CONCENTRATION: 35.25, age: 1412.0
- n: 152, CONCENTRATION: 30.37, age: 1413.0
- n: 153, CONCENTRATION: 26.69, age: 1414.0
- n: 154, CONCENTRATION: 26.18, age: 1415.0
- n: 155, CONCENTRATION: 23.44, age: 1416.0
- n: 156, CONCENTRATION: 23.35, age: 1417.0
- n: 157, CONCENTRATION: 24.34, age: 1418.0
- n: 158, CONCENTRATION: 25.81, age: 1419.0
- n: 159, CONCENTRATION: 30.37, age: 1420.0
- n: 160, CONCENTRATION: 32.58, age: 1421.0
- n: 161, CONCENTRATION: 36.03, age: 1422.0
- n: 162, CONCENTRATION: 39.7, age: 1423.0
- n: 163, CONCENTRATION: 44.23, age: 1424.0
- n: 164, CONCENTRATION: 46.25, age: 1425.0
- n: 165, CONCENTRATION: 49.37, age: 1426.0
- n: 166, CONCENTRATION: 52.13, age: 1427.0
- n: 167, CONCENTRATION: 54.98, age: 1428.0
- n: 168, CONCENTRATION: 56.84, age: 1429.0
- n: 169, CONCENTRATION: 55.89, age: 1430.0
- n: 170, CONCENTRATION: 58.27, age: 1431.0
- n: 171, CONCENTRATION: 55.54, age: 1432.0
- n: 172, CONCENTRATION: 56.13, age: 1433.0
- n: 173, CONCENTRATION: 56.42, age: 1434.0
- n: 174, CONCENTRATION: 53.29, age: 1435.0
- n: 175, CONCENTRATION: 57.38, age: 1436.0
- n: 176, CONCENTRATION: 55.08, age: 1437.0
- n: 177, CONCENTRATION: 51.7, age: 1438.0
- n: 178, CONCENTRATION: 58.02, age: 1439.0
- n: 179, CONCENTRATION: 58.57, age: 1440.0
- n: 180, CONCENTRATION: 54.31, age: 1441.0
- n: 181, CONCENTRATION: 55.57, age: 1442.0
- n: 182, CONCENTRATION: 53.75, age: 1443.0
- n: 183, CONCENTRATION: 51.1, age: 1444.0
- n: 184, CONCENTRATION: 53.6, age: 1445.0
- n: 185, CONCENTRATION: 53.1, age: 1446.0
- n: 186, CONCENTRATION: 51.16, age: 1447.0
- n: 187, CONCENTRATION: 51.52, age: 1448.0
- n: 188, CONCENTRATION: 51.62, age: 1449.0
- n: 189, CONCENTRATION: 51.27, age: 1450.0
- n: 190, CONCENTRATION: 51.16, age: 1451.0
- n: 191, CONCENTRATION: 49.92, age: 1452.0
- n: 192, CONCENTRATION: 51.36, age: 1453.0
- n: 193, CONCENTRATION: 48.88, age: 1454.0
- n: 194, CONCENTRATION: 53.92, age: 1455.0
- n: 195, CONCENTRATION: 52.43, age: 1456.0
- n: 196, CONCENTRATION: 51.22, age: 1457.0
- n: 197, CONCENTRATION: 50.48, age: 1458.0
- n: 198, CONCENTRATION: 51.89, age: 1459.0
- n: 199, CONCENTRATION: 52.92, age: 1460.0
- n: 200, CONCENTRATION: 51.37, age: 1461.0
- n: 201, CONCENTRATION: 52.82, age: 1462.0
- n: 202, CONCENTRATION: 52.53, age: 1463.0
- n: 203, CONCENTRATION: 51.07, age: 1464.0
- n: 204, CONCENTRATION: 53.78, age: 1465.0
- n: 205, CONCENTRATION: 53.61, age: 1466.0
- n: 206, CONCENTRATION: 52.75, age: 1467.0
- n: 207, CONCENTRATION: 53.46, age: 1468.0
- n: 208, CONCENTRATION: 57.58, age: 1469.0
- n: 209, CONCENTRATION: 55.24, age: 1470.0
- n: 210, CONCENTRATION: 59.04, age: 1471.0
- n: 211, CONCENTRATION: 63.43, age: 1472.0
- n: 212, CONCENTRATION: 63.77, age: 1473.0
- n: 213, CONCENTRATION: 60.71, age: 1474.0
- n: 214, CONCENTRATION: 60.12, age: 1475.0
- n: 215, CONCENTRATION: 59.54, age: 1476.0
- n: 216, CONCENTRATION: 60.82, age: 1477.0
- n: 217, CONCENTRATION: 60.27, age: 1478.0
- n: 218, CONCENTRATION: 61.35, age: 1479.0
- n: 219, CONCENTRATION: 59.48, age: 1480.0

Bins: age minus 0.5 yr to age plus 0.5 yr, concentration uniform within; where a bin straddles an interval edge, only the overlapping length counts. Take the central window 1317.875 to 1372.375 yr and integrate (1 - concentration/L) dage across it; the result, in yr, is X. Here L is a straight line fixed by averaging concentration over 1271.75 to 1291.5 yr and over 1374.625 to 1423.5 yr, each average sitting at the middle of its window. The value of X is 4.39 yr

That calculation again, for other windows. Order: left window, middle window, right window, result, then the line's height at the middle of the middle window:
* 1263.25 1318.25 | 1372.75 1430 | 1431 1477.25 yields 9.9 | 59.4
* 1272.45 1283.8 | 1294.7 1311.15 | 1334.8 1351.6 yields -3.0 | 60.7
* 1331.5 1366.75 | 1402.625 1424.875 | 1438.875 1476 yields 5.1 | 50.6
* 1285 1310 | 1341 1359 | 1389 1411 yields 6.4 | 62.1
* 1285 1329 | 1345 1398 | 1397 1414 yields 9.3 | 57.3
